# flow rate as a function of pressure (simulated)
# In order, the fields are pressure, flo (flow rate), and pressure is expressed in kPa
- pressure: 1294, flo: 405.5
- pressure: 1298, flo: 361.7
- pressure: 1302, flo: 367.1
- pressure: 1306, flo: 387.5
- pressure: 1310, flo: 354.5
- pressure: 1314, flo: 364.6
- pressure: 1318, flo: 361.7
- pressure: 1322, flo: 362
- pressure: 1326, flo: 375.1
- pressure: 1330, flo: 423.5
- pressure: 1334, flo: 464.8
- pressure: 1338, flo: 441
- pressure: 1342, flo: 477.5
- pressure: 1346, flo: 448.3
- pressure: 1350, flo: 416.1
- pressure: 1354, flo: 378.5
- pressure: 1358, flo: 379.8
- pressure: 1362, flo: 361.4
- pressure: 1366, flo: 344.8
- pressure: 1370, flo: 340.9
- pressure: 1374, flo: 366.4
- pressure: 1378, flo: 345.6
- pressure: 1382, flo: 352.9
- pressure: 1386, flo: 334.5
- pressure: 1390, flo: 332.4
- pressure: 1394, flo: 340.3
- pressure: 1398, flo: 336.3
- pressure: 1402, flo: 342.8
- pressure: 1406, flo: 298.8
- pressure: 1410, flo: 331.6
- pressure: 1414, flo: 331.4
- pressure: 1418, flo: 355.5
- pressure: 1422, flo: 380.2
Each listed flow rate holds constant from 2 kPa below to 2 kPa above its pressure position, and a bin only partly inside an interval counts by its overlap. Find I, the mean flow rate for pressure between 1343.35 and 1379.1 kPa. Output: 378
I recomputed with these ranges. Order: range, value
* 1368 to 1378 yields 352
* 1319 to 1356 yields 419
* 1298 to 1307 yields 373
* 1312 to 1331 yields 375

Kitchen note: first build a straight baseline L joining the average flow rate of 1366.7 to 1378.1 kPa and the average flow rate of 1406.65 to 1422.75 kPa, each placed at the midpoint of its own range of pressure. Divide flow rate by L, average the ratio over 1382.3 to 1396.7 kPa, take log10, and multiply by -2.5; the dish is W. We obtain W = 0.03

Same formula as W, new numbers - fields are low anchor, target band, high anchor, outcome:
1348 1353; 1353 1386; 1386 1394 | 0.048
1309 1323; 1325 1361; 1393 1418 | -0.197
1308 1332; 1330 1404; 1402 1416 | -0.093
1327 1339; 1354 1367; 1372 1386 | 0.060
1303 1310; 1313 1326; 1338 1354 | 0.089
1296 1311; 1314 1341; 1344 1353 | -0.012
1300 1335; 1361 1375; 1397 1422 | 0.016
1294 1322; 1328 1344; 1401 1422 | -0.247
